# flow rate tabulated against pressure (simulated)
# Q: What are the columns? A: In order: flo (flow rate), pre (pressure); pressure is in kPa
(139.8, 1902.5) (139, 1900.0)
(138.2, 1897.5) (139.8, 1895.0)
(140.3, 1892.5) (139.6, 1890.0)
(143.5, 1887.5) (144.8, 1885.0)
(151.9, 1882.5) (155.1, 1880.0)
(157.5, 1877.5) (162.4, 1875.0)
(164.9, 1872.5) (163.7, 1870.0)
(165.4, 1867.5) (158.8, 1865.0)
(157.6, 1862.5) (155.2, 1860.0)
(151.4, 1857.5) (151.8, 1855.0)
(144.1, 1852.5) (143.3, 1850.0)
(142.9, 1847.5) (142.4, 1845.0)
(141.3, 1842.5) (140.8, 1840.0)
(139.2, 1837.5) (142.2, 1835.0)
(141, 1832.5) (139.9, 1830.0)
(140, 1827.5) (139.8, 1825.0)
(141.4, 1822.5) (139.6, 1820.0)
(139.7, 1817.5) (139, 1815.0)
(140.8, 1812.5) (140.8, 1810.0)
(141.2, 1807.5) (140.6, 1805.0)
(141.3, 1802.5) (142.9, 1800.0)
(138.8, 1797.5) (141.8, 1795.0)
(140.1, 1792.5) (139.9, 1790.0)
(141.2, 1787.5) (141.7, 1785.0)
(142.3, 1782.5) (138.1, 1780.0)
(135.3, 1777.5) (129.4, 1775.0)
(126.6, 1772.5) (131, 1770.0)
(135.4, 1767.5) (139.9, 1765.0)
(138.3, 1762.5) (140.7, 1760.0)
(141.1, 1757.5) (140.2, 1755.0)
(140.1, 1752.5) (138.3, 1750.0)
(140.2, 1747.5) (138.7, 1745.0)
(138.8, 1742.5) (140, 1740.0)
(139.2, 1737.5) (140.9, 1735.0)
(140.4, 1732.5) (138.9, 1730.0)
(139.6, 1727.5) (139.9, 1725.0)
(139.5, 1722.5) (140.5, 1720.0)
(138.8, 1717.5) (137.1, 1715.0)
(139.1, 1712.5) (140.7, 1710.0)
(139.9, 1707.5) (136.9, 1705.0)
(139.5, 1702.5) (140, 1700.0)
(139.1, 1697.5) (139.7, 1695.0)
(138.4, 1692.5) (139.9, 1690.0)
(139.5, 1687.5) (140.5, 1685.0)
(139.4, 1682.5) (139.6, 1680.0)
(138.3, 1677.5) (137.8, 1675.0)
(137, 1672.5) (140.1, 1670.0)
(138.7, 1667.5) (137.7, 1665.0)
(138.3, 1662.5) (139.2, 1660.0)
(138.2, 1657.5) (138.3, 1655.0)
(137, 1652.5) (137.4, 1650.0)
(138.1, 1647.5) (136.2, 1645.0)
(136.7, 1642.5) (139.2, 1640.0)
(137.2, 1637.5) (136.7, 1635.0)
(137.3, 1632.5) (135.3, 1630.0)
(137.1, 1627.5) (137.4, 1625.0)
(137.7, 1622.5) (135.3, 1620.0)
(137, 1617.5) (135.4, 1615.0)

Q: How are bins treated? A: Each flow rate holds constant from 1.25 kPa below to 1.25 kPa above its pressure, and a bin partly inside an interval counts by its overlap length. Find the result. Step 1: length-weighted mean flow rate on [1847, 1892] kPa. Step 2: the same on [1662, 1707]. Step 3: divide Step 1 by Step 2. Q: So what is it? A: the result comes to 1.10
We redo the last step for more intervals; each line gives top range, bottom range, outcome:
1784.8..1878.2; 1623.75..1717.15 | 1.05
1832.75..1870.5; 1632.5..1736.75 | 1.07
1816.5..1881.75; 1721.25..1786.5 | 1.07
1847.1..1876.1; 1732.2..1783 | 1.13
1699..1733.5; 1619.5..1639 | 1.02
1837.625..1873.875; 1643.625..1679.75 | 1.10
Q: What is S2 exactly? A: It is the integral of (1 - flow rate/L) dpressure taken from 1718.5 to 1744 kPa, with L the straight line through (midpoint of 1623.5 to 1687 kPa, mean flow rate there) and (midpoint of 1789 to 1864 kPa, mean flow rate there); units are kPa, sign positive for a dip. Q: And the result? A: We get 0.1 kPa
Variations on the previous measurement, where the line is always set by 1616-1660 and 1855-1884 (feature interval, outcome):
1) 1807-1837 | 2.6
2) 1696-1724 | 0.9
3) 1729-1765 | 1.8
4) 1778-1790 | 0.8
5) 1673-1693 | 0.3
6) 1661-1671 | 0.1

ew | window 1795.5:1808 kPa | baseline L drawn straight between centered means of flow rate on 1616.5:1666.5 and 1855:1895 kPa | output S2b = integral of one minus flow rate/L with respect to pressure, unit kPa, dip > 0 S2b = 0.6 kPa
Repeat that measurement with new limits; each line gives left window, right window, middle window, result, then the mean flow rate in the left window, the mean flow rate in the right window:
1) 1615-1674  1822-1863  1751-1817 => 1.58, 137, 144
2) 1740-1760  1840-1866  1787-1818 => 0.75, 140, 148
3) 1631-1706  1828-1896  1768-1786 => 1.18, 138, 149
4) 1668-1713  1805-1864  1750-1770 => 0.34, 139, 143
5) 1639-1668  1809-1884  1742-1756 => 0.33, 138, 148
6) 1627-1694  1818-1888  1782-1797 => 0.43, 138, 149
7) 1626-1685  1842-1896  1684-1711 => 0.20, 138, 151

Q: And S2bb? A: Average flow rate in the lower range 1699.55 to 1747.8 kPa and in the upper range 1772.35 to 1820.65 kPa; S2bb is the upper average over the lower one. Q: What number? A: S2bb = 1.00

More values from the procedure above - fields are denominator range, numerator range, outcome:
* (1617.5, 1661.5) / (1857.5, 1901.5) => 1.10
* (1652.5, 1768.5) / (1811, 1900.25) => 1.05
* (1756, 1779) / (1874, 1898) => 1.09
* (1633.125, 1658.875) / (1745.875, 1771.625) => 1.01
